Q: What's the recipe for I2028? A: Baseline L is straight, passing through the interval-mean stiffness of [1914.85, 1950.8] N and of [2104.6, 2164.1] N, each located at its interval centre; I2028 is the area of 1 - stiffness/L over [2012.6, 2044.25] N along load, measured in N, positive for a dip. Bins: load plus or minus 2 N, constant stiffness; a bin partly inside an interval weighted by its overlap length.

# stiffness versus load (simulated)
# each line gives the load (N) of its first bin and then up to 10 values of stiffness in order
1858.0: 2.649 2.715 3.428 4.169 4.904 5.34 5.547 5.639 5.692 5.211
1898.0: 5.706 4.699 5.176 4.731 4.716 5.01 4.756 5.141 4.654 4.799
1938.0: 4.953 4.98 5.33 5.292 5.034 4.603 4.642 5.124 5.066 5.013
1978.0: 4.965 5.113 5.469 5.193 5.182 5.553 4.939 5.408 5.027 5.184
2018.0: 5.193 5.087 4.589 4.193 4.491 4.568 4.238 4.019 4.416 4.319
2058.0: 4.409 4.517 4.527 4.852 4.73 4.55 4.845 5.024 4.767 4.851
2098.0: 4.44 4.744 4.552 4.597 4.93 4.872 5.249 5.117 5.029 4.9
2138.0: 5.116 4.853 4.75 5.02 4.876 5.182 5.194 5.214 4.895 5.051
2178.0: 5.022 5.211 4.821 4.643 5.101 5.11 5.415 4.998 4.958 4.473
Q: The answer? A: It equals 1.8 N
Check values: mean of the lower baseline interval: 4.97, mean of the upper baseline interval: 4.95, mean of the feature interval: 4.68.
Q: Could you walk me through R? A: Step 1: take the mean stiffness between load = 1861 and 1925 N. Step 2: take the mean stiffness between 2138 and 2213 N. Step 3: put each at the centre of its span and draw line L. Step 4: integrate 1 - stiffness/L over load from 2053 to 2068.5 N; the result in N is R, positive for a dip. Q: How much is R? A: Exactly 1.5 N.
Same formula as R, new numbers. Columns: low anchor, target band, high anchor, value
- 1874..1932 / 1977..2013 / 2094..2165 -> -1.2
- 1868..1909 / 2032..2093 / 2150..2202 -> 6.5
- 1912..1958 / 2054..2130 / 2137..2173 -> 3.7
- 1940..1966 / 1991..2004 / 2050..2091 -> -1.0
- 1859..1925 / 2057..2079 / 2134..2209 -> 1.5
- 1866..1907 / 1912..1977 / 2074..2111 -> 0.8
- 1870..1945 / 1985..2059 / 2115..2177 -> 3.4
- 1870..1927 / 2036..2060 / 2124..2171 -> 3.5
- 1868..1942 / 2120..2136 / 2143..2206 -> -0.1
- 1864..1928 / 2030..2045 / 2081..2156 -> 1.7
